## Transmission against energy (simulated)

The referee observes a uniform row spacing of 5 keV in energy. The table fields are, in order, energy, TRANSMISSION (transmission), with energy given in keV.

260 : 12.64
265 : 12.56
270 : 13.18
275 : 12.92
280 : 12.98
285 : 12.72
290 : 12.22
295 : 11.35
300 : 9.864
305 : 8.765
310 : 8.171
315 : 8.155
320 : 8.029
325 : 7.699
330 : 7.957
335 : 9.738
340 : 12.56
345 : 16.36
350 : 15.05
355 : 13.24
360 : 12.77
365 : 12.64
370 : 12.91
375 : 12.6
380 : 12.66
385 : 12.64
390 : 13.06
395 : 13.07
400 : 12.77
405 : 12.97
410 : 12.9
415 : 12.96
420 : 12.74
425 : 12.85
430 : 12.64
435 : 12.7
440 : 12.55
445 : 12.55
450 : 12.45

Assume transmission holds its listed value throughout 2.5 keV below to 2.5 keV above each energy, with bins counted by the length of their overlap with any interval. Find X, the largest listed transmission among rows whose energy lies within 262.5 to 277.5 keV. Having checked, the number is 13.18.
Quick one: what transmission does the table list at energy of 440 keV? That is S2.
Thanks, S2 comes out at 12.55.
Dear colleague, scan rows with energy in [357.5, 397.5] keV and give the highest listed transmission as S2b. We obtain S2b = 13.07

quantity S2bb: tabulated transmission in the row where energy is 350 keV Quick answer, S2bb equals 15.05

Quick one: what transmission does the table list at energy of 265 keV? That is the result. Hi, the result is 12.56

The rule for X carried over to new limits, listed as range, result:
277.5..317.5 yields 12.98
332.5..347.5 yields 16.36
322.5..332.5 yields 7.957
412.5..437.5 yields 12.96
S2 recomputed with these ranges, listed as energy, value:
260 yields 12.64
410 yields 12.9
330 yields 7.957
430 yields 12.64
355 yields 13.24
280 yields 12.98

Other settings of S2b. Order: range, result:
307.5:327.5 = 8.171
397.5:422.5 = 12.97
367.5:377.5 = 12.91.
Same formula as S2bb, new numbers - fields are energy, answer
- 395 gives 13.07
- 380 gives 12.66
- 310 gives 8.171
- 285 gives 12.72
